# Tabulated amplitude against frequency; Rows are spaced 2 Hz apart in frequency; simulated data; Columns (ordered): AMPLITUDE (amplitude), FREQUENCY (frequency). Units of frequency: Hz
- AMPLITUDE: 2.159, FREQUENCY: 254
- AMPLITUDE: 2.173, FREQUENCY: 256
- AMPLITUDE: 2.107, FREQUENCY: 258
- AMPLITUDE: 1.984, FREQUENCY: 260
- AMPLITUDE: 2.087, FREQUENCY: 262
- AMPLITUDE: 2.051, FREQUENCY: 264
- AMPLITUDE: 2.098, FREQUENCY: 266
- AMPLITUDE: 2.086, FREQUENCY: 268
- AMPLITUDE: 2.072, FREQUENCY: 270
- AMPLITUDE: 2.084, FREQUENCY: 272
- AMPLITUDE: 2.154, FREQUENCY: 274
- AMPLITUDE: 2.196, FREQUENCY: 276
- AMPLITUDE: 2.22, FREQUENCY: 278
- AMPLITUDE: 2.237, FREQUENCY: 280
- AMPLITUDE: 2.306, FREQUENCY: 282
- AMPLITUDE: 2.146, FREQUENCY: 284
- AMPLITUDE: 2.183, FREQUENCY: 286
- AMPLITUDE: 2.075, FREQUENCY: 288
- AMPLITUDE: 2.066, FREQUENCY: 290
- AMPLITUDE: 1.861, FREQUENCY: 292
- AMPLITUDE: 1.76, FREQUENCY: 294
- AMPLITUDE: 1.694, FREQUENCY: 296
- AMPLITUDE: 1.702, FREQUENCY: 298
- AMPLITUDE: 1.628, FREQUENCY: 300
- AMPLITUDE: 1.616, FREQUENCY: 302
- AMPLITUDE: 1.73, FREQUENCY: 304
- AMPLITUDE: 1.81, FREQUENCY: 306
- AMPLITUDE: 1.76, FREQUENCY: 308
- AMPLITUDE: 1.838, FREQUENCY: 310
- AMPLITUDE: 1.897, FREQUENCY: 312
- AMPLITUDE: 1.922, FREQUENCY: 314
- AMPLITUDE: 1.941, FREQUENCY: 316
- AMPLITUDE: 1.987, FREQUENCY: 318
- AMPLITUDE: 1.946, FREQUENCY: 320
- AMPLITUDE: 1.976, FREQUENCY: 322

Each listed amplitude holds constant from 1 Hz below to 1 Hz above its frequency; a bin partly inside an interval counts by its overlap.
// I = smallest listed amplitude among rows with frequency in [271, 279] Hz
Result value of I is 2.084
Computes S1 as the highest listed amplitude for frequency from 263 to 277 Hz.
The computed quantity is 2.196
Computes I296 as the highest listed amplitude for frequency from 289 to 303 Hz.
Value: 2.066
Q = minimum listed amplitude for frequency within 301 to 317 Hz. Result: 1.616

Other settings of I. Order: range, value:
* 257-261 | 1.984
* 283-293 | 1.861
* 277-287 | 2.146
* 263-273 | 2.051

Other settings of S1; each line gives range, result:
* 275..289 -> 2.306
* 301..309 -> 1.81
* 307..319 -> 1.987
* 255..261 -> 2.173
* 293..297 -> 1.76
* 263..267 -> 2.098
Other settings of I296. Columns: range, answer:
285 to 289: 2.183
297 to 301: 1.702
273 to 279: 2.22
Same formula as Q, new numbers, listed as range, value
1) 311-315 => 1.897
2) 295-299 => 1.694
